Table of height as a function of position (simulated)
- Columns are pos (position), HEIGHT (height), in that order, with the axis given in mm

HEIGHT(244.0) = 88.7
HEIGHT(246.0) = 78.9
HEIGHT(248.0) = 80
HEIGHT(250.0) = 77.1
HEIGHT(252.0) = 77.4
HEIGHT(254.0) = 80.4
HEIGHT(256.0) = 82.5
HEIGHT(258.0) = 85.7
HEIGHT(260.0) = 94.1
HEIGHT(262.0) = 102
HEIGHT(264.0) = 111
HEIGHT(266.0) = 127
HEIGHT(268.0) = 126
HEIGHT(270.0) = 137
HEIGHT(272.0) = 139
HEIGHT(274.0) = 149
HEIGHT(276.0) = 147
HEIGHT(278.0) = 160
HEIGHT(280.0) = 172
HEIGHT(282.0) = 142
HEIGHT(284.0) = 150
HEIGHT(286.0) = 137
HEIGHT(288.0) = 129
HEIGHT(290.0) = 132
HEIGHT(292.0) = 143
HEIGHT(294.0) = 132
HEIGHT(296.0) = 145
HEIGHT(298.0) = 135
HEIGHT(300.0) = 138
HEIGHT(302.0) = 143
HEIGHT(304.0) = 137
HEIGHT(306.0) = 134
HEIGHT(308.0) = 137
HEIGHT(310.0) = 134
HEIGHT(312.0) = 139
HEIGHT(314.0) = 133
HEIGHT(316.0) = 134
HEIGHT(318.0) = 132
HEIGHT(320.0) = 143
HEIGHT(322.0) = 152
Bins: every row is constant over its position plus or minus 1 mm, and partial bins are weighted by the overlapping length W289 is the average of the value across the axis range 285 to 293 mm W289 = 135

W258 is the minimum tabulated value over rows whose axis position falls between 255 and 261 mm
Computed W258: 82.5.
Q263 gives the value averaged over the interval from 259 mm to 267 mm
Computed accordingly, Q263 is 109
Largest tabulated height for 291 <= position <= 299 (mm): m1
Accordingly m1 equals 145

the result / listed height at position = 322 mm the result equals 152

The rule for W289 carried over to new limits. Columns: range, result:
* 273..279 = 152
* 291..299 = 139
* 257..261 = 89.9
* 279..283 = 157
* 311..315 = 136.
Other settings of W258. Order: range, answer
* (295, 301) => 135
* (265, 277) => 126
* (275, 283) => 142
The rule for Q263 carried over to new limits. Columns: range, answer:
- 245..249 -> 79.5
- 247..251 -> 78.5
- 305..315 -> 135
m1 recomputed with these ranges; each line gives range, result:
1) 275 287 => 172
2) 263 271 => 137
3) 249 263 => 102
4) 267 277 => 149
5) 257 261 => 94.1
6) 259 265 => 111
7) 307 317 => 139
